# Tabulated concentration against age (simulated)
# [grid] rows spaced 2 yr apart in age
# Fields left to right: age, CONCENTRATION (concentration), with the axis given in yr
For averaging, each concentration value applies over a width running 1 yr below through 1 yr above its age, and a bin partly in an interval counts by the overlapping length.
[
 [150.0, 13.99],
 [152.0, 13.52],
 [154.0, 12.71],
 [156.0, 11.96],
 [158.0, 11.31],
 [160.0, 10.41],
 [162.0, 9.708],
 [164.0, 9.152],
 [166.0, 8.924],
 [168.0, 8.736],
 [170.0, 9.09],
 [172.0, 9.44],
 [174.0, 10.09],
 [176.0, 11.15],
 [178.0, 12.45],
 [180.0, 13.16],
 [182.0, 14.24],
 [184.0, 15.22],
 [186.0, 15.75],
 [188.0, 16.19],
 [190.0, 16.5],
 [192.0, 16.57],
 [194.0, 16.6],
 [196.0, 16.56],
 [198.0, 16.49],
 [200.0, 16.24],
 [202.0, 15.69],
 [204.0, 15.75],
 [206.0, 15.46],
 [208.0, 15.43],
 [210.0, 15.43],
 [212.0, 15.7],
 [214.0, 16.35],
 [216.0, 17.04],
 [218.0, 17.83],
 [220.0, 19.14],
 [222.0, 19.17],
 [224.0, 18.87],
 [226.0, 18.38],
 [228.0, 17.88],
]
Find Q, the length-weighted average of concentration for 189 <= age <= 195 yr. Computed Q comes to 16.6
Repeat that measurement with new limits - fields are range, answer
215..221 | 18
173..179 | 11.2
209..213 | 15.6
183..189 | 15.7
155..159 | 11.6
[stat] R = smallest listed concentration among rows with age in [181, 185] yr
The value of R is 14.24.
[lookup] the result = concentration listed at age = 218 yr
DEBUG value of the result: 17.83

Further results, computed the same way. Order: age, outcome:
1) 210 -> 15.43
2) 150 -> 13.99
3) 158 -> 11.31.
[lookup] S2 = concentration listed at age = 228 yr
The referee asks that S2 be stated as 17.88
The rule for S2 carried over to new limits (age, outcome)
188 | 16.19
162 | 9.708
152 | 13.52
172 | 9.44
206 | 15.46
